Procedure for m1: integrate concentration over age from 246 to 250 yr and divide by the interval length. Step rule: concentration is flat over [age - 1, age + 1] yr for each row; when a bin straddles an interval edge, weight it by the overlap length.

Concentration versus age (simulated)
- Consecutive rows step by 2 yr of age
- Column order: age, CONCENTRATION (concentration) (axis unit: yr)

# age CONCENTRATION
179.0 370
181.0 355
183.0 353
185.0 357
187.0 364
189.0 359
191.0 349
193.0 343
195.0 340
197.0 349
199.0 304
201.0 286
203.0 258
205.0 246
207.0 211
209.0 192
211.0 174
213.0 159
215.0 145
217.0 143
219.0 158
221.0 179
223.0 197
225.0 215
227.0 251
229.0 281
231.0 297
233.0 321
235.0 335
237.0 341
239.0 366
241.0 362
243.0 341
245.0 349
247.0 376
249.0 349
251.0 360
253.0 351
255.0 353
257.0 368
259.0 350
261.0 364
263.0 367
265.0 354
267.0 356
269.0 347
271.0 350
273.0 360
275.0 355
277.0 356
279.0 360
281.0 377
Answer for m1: 362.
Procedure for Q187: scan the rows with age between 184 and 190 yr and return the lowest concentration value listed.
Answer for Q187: 357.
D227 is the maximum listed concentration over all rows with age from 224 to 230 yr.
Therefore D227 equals 281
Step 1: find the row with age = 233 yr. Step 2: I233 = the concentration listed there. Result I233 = 321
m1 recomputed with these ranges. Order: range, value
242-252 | 355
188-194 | 350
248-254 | 353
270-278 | 355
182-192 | 356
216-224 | 169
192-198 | 344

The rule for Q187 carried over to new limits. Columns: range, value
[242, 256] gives 341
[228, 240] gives 281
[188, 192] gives 349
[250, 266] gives 350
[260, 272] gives 347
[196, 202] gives 286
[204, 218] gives 143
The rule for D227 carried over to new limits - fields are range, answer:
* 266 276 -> 360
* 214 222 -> 179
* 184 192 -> 364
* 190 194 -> 349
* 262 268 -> 367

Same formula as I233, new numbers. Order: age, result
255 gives 353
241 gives 362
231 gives 297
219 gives 158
